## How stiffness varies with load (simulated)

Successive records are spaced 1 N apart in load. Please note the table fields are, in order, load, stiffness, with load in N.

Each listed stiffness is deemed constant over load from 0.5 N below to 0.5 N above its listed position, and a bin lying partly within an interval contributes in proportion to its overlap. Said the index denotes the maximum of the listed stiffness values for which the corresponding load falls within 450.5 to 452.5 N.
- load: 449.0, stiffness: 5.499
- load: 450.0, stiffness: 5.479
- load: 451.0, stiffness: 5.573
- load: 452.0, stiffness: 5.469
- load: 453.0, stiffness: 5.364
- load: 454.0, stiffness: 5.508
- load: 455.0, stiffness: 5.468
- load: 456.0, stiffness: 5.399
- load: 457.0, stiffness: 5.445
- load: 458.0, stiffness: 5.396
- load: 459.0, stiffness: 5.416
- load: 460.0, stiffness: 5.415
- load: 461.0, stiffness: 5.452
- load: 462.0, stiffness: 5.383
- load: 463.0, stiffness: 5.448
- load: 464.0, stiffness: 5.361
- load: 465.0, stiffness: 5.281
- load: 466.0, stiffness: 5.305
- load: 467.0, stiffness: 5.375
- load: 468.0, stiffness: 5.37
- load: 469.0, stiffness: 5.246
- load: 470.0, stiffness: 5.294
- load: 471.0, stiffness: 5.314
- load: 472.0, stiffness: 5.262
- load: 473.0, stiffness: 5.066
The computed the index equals 5.573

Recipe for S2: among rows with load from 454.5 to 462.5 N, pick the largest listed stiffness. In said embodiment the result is 5.468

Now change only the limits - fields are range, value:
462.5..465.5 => 5.448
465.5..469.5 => 5.375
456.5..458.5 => 5.445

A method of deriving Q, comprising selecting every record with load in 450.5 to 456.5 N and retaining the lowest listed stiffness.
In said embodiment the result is 5.364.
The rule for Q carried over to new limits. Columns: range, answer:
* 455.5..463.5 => 5.383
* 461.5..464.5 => 5.361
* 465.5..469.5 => 5.246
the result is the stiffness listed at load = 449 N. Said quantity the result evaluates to 5.499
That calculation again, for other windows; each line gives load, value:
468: 5.37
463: 5.448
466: 5.305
